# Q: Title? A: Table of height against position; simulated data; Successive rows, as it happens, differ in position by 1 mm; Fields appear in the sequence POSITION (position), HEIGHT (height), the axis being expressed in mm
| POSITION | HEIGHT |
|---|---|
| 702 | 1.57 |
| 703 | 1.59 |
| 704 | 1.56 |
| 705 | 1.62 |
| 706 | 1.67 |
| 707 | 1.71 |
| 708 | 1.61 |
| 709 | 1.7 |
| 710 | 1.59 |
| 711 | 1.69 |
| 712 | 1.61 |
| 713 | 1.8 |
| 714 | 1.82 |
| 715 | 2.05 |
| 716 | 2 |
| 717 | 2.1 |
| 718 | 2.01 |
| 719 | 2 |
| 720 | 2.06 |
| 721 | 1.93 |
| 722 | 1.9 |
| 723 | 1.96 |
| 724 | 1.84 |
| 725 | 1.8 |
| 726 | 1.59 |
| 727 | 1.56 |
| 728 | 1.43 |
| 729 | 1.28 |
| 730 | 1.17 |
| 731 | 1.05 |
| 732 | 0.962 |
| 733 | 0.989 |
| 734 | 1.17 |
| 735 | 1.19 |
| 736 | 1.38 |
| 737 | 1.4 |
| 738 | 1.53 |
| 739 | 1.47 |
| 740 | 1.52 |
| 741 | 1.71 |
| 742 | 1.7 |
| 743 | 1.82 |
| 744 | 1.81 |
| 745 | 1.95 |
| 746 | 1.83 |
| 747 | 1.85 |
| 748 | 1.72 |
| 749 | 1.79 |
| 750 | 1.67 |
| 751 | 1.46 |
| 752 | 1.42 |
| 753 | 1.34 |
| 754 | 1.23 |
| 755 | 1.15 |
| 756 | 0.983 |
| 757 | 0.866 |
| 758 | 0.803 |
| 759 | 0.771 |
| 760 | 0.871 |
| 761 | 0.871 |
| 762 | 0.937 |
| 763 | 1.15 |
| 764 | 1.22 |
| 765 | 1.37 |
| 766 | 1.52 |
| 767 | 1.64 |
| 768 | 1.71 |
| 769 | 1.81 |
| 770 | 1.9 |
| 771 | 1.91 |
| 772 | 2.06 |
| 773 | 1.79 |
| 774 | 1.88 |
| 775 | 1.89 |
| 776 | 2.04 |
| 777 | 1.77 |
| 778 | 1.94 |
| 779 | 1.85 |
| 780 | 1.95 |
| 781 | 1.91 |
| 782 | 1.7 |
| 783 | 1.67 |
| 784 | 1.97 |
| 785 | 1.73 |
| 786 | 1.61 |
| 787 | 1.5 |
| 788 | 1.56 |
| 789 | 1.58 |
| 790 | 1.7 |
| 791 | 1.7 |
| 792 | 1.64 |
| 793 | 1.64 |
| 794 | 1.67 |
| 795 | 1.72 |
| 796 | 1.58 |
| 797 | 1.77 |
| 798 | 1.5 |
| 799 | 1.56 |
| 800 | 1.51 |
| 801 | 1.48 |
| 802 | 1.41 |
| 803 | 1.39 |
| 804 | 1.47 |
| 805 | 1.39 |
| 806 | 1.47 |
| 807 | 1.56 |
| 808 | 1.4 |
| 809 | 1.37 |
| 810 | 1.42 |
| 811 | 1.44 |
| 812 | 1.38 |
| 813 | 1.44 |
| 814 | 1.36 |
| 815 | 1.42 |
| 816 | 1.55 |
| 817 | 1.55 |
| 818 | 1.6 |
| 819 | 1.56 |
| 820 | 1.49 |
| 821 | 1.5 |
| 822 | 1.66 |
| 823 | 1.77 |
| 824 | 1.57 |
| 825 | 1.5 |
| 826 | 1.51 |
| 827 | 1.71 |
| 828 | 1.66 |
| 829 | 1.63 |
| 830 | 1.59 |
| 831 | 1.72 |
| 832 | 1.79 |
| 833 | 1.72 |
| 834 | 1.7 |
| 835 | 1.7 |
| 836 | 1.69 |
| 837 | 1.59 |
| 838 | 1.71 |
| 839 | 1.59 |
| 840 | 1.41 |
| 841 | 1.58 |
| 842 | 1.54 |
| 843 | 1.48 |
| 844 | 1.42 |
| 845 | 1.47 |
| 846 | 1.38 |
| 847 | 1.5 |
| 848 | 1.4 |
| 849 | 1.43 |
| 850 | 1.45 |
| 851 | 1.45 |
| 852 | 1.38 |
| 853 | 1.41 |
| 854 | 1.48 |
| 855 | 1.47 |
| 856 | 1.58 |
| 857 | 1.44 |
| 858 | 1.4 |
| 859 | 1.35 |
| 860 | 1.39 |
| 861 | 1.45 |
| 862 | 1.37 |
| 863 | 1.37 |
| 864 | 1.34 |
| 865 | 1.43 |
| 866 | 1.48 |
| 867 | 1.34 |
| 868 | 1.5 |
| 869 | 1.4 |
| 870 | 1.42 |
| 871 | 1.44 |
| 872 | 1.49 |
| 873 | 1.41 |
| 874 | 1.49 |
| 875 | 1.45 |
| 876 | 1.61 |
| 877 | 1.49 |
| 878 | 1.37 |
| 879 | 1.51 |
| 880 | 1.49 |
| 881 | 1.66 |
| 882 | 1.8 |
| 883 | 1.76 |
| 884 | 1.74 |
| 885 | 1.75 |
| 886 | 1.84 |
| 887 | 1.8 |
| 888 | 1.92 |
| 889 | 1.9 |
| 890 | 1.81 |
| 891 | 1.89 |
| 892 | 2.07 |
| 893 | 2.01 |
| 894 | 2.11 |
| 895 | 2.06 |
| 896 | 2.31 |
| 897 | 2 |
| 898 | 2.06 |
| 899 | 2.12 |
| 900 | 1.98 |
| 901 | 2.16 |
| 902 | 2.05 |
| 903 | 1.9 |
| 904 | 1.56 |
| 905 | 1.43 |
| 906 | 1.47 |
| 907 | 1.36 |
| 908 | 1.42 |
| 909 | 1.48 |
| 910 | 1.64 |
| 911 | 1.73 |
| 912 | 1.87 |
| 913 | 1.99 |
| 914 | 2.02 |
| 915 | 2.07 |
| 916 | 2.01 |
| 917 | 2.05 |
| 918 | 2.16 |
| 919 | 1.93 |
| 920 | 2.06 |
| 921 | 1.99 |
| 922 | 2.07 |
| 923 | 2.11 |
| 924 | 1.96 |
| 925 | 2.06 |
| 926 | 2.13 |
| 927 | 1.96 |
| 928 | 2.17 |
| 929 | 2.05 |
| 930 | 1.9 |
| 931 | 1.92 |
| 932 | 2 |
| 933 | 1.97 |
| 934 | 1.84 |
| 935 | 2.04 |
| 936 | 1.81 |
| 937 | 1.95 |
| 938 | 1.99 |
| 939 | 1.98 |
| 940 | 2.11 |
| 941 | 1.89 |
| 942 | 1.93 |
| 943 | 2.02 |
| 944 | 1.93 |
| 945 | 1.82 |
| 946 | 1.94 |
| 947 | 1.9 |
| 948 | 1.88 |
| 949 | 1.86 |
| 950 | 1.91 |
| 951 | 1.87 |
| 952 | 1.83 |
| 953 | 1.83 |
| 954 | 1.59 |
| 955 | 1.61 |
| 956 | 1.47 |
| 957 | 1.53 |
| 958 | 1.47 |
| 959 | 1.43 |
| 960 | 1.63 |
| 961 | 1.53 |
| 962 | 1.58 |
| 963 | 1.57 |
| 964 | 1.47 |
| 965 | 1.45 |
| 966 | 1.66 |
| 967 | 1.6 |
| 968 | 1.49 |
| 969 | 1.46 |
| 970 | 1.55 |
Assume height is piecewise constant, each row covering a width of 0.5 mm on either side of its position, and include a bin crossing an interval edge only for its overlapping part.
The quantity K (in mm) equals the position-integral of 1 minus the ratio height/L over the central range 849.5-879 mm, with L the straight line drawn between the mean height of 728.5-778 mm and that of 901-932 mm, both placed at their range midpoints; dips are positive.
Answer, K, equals 5.3 mm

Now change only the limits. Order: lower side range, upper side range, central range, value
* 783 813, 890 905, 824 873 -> 7.4 mm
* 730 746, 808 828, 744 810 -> -3.3 mm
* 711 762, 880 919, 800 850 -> 5.1 mm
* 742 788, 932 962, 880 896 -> -1.3 mm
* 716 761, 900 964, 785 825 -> 2.0 mm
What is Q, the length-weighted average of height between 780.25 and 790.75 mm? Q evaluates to 1.7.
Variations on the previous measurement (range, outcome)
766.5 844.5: 1.63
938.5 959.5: 1.8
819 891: 1.55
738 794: 1.58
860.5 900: 1.68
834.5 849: 1.53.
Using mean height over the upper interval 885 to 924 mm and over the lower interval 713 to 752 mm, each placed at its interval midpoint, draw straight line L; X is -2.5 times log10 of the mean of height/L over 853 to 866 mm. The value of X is 0.28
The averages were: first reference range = 1.64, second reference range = 1.9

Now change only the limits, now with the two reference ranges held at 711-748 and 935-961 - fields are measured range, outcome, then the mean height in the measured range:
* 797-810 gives 0.16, 1.47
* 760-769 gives 0.27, 1.31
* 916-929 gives -0.15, 2.05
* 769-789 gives -0.08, 1.82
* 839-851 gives 0.18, 1.46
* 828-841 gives 0.05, 1.65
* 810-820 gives 0.16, 1.48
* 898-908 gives 0.00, 1.78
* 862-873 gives 0.23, 1.42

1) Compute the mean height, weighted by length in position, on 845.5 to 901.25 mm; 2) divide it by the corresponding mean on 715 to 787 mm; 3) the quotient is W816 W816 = 1.03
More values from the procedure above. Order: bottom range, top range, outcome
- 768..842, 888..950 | 1.18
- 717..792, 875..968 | 1.17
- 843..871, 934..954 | 1.34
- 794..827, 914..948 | 1.31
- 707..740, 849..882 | 0.90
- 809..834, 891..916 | 1.20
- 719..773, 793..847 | 1.05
